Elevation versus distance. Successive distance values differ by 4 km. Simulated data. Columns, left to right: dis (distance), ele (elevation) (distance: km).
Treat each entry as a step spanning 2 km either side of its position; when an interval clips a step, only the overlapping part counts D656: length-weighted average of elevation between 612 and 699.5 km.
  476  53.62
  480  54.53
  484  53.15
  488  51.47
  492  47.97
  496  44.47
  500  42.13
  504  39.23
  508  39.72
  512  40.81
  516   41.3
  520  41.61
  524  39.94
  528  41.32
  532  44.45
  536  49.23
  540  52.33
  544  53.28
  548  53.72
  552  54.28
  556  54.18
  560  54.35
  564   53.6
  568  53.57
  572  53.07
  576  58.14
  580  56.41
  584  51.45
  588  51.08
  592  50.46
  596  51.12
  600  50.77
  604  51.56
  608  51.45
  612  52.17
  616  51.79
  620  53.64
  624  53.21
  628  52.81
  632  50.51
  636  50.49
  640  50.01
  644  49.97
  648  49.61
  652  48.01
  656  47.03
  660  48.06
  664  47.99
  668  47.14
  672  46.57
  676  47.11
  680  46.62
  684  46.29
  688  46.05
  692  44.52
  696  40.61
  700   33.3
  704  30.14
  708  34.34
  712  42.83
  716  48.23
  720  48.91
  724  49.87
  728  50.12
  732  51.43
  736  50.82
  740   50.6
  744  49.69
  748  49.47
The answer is 48.3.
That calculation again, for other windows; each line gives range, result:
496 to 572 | 47.3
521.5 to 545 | 46.4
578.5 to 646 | 51.7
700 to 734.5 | 43.9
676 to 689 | 46.5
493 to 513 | 41.6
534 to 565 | 53.1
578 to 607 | 51.8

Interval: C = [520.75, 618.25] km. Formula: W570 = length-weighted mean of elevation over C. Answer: 51.3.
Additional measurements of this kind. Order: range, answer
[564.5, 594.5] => 53.4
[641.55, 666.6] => 48.4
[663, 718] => 42.9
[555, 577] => 54.3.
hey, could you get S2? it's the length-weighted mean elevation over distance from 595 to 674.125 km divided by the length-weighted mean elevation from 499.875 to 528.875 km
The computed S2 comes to 1.23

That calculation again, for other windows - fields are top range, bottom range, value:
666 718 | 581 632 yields 0.82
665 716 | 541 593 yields 0.79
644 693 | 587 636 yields 0.91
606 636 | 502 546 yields 1.19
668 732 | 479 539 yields 0.99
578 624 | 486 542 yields 1.18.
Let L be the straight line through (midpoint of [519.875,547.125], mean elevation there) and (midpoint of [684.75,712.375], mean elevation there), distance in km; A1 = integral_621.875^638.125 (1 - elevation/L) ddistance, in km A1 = -3.71 km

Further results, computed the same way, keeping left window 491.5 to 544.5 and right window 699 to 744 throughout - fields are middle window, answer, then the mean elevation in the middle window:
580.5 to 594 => -2.3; 51.6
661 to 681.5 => -1.1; 47.1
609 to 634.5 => -4.5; 52.3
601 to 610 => -1.4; 51.4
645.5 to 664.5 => -1.5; 48.2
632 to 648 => -2.0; 50.1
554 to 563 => -2.1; 54.2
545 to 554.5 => -2.2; 53.9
